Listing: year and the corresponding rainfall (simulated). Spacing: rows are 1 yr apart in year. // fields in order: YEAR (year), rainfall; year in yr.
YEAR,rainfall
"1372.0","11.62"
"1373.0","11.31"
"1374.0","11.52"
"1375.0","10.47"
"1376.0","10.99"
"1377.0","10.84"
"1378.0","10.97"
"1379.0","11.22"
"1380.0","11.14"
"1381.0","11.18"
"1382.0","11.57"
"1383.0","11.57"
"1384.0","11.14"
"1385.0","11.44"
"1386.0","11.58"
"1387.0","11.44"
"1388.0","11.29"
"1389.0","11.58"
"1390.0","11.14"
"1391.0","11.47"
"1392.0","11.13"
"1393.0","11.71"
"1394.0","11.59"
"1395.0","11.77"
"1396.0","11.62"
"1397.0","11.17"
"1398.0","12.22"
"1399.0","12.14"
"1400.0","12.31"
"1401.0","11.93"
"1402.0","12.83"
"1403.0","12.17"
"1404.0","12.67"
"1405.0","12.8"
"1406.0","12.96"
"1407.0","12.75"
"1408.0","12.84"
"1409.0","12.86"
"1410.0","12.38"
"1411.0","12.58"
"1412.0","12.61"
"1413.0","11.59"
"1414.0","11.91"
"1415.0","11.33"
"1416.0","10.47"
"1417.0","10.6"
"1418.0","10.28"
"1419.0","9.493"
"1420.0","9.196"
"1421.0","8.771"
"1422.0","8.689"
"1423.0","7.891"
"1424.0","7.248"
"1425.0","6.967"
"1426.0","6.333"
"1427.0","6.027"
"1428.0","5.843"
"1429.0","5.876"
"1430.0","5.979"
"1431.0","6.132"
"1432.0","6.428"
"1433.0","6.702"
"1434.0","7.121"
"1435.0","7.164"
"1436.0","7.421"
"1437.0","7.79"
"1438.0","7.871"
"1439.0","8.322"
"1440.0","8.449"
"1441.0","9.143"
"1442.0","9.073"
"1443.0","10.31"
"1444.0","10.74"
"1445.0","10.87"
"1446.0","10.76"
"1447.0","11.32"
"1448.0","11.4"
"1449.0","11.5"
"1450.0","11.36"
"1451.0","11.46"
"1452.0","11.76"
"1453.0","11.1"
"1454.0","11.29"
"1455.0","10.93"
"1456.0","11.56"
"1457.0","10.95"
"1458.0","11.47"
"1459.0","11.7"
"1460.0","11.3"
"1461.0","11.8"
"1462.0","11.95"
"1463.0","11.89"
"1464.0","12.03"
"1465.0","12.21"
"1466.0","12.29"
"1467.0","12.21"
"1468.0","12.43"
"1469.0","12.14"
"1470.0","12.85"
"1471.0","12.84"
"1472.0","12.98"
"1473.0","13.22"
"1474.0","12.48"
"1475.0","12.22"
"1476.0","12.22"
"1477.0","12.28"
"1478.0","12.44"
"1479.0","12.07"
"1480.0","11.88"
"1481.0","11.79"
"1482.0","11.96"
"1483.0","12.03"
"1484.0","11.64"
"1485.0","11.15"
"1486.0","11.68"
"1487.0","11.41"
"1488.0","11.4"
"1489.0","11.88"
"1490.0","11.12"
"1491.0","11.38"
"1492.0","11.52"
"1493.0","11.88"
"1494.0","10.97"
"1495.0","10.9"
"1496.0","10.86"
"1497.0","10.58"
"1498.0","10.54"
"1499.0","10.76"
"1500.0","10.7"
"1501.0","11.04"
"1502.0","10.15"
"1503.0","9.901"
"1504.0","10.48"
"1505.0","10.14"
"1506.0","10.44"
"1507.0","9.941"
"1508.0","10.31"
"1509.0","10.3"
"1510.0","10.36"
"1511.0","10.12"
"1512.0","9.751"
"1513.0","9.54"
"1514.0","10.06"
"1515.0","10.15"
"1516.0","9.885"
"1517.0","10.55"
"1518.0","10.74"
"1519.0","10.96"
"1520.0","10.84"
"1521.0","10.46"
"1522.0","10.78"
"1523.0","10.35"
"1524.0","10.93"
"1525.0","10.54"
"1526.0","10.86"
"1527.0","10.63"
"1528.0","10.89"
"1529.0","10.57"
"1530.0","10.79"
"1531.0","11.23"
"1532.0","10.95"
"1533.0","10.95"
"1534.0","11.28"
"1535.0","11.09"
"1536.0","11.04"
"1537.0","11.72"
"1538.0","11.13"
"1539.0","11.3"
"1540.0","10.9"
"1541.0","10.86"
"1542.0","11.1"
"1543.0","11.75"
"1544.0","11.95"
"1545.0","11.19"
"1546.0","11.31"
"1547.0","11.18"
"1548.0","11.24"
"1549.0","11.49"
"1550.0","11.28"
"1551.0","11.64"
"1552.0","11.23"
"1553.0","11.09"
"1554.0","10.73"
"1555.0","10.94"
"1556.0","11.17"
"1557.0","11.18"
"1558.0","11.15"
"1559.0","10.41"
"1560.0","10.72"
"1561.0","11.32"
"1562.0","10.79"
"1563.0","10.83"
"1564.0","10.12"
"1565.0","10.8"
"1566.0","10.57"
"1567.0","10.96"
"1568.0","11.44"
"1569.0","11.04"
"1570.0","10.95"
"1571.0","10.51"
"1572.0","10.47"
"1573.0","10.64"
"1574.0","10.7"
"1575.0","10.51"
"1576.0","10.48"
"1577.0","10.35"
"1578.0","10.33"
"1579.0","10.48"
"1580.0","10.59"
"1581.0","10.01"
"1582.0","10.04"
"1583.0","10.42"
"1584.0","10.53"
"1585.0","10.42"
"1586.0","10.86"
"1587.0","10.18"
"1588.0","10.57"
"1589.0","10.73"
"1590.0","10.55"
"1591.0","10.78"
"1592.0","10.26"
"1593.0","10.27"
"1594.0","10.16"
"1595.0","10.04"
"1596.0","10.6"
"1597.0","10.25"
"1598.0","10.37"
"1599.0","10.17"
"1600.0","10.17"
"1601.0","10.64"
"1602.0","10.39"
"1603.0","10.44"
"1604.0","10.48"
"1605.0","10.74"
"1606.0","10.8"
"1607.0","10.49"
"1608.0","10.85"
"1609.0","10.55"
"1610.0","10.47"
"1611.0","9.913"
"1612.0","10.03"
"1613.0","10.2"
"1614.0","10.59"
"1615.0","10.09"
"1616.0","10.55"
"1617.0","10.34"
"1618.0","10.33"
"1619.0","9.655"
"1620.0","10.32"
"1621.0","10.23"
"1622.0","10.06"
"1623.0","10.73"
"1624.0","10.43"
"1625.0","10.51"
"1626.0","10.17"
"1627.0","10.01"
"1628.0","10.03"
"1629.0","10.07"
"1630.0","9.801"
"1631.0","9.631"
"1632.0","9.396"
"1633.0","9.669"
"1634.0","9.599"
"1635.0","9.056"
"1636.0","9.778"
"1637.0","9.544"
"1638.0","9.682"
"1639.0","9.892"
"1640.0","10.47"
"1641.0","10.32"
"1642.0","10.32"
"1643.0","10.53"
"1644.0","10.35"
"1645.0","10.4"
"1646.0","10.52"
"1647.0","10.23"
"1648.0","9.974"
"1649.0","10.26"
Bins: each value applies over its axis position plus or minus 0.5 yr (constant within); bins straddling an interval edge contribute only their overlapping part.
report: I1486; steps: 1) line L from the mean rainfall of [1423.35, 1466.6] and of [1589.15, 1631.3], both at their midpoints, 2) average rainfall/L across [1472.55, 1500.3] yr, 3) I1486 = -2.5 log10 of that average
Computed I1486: -0.19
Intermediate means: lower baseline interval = 9.53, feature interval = 11.6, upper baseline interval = 10.3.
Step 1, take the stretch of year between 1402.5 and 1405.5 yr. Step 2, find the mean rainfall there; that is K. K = 12.5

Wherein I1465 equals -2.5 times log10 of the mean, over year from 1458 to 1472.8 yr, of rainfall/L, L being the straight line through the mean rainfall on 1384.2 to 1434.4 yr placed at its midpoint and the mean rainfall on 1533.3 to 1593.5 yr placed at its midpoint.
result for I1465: -0.16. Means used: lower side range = 10.4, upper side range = 10.9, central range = 12.2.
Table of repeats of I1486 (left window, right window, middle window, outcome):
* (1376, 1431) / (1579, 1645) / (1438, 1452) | 0.03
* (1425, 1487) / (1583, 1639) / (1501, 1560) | -0.04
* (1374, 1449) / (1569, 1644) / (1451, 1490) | -0.16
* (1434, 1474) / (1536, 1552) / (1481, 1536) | 0.04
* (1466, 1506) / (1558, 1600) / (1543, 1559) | -0.04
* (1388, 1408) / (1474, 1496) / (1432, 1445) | 0.38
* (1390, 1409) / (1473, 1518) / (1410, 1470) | 0.17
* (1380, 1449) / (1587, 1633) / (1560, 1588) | -0.03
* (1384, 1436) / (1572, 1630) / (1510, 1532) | -0.02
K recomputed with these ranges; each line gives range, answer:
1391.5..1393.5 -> 11.4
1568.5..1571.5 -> 10.8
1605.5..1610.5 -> 10.6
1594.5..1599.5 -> 10.3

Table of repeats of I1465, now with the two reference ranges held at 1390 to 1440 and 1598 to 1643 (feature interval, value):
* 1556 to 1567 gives -0.07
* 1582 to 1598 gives -0.03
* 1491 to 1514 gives -0.05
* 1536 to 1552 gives -0.12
